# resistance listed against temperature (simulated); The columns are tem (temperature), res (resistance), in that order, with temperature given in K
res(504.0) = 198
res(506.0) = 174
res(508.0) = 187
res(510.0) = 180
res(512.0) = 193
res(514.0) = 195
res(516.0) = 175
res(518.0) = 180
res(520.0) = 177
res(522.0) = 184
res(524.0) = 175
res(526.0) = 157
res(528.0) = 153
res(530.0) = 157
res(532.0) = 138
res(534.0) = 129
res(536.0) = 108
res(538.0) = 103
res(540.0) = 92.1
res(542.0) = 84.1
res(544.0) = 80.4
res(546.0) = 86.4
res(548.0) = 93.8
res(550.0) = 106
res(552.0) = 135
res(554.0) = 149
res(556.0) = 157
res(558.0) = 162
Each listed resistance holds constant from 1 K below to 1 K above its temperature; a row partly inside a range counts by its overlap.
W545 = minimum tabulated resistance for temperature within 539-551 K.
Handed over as 80.4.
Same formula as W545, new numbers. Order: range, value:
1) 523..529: 153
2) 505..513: 174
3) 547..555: 93.8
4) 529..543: 84.1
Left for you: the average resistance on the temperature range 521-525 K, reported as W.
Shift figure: 180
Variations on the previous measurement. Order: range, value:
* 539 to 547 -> 85.8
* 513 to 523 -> 182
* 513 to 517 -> 185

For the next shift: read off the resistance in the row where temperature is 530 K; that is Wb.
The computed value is 157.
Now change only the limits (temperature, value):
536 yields 108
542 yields 84.1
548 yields 93.8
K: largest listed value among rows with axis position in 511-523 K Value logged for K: 195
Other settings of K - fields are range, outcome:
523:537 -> 175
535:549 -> 108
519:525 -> 184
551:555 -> 149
